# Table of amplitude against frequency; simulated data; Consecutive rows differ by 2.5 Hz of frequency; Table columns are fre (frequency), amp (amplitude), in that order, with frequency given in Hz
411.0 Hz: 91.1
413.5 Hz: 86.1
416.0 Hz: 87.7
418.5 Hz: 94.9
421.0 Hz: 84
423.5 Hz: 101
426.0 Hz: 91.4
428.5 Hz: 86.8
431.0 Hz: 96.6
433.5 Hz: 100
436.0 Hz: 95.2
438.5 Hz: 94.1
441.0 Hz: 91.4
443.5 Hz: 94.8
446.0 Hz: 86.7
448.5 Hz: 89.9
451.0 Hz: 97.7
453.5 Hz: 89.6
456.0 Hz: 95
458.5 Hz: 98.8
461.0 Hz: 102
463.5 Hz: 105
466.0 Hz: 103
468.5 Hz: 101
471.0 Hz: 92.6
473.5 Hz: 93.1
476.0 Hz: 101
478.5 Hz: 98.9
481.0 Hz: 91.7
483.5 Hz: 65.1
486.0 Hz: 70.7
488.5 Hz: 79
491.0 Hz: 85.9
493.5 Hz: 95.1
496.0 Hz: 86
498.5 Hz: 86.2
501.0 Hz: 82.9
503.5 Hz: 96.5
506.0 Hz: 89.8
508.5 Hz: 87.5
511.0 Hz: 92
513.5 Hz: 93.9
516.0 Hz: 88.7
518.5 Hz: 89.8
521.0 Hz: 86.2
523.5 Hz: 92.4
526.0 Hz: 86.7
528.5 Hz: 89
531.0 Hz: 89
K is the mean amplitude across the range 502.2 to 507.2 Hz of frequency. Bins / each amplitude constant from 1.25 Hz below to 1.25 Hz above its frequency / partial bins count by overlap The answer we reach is 93.1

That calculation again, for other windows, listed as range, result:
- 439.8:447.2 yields 91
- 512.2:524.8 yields 90.2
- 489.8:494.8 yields 90.5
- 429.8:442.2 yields 95.5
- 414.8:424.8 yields 91.9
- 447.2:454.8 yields 92.4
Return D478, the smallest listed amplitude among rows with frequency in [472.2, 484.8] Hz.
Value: 65.1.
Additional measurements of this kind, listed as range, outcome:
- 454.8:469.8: 95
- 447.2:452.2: 89.9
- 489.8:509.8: 82.9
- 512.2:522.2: 86.2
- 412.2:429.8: 84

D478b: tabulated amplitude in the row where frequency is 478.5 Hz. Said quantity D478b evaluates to 98.9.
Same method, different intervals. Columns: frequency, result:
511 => 92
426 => 91.4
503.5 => 96.5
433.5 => 100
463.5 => 105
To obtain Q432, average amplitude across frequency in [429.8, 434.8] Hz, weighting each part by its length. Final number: 98.3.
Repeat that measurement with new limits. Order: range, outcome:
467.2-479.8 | 97.3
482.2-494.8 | 79.2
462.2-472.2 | 100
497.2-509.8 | 88.6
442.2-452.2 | 92.2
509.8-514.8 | 92.9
